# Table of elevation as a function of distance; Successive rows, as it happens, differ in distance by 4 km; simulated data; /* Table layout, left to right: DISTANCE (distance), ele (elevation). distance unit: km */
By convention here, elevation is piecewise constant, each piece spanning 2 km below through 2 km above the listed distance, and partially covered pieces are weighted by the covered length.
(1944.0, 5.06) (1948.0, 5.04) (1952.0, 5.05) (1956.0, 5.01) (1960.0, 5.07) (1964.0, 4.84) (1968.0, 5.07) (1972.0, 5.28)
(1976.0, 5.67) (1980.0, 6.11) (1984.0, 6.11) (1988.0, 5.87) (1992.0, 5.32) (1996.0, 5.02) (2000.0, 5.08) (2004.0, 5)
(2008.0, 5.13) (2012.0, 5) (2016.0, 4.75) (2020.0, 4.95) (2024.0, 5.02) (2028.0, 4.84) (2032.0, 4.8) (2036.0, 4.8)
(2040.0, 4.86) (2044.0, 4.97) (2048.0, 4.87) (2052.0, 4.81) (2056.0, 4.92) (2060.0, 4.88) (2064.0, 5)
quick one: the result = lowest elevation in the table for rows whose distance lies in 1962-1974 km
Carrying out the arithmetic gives 4.84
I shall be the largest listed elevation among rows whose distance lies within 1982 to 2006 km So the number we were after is 6.11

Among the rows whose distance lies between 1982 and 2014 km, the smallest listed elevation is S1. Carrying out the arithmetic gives 5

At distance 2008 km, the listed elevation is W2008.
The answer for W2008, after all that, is 5.13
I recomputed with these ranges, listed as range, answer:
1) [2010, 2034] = 5.02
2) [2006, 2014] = 5.13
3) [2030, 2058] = 4.97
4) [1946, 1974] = 5.28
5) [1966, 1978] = 5.67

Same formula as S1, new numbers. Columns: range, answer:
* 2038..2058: 4.81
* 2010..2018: 4.75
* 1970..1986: 5.28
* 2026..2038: 4.8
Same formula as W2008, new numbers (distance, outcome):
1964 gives 4.84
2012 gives 5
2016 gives 4.75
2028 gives 4.84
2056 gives 4.92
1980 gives 6.11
